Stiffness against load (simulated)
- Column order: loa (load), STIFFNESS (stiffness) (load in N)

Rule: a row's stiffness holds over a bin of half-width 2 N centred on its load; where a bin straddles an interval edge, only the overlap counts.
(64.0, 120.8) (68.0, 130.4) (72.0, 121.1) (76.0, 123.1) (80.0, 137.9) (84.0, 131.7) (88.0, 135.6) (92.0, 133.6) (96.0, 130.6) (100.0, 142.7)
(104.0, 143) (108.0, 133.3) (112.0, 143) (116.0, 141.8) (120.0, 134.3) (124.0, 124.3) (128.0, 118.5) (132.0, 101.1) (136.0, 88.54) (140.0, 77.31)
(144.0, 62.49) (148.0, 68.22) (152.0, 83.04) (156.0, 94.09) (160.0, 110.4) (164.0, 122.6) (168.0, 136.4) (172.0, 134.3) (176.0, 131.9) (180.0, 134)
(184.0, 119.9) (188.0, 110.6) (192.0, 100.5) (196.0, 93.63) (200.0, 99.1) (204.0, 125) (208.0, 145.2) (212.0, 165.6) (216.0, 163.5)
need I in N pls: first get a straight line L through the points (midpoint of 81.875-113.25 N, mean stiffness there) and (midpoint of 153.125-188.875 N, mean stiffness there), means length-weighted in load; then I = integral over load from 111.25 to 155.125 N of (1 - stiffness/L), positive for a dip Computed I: 9.2 N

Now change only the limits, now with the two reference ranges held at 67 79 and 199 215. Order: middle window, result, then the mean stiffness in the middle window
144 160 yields 6.0 N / 82.9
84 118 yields -2.5 N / 138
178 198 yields 3.6 N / 112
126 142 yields 4.2 N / 96.4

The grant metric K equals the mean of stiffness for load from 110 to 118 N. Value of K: 142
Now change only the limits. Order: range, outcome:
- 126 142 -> 96.4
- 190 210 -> 113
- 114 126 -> 133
